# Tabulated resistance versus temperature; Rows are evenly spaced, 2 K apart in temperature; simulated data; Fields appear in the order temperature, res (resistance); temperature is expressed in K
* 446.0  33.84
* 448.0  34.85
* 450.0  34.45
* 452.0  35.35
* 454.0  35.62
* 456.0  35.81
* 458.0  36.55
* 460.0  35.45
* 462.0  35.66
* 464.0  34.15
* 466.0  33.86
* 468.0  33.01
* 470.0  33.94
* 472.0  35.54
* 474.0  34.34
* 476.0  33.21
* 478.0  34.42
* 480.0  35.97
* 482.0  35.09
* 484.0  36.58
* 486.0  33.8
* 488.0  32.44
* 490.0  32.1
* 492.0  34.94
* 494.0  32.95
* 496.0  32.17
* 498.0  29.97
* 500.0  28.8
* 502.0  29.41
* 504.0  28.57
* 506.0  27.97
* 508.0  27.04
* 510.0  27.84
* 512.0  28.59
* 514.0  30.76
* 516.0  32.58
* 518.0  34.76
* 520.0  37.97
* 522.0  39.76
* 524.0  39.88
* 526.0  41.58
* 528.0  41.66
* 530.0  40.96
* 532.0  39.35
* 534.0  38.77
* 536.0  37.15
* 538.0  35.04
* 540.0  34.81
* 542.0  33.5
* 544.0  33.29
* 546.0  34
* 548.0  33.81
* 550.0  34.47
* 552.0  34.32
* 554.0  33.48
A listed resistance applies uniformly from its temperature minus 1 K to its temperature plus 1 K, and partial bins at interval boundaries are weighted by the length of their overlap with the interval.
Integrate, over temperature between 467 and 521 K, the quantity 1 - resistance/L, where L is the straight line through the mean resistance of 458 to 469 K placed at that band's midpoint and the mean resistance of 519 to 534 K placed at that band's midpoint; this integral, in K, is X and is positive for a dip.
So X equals 6.9 K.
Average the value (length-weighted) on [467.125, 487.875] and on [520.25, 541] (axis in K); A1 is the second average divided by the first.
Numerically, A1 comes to 1.13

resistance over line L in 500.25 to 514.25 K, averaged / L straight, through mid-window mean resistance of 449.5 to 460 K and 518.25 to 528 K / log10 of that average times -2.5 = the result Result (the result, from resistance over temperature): 0.33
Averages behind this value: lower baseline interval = 35.6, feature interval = 28.5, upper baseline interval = 39.6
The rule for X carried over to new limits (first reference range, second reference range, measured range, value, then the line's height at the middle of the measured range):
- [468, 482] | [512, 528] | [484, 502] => 1.6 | 35.3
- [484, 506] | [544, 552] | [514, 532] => -2.9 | 32.9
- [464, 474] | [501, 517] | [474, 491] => -0.9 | 32.4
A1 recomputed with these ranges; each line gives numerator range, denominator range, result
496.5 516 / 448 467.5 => 0.83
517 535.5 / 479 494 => 1.15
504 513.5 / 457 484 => 0.81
